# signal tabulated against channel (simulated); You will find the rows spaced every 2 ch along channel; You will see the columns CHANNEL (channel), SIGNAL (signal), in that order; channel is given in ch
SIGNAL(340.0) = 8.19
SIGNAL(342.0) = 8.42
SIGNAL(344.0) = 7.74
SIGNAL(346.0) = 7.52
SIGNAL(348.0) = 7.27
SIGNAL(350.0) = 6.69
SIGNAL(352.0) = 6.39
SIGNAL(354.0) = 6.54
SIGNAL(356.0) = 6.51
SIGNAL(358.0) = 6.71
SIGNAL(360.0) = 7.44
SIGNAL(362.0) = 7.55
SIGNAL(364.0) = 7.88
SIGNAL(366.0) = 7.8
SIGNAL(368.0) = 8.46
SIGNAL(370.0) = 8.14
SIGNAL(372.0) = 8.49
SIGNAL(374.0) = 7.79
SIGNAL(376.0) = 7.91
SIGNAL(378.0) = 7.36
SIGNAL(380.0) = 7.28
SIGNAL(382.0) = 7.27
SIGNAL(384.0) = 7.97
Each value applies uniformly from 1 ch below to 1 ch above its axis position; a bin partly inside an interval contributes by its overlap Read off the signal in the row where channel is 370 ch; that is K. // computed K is 8.14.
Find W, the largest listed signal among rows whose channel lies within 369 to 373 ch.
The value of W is 8.49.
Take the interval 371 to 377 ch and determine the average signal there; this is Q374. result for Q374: 8.06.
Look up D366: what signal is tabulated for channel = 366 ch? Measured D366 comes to 7.8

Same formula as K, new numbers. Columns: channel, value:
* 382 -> 7.27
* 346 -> 7.52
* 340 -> 8.19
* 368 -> 8.46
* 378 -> 7.36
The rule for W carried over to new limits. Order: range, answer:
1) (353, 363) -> 7.55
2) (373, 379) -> 7.91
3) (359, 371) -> 8.46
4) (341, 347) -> 8.42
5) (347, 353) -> 7.27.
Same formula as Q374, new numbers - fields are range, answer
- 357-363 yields 7.23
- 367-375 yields 8.22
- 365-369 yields 8.13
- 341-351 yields 7.53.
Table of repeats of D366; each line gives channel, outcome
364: 7.88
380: 7.28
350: 6.69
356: 6.51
